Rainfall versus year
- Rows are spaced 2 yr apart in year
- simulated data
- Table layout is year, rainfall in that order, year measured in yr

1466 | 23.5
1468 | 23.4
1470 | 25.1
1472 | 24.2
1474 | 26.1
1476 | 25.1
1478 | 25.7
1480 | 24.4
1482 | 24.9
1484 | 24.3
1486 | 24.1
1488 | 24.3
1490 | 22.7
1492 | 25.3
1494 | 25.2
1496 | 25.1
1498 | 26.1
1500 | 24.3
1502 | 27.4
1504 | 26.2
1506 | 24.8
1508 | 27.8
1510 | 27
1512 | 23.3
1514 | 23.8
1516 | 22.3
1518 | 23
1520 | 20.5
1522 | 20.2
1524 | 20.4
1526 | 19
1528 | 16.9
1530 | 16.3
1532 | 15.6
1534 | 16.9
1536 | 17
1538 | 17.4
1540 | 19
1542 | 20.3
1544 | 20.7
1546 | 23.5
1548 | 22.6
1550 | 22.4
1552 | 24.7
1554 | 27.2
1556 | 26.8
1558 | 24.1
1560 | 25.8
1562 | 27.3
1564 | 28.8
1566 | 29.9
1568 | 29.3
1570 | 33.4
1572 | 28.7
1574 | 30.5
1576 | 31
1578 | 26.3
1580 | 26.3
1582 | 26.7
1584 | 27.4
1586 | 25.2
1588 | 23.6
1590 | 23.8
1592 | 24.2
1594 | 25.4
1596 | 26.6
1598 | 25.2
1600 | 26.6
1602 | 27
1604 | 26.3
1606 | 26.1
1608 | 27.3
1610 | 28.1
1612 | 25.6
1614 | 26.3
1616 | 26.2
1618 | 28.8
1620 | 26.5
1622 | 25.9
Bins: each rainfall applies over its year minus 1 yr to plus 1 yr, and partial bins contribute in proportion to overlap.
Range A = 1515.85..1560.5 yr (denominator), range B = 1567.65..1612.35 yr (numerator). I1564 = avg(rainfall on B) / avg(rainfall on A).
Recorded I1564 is 1.29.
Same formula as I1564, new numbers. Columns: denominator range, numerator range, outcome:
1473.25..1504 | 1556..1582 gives 1.13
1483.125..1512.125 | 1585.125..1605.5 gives 1.01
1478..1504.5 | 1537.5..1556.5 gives 0.90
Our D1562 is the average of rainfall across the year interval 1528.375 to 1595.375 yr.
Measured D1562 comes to 24.4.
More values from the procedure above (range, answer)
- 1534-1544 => 18.5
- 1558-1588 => 28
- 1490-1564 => 22.8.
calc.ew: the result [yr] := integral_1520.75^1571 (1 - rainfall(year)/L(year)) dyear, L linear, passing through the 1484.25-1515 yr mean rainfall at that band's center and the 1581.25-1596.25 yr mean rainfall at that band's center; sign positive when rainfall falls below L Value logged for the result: 5.2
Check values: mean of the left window 25.1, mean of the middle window 22.6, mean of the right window 25.3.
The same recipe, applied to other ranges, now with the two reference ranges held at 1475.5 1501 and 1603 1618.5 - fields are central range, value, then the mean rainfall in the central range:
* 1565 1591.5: -1.6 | 27.8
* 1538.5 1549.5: 2.0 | 21.1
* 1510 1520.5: 0.9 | 23.1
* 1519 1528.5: 2.2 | 19.5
